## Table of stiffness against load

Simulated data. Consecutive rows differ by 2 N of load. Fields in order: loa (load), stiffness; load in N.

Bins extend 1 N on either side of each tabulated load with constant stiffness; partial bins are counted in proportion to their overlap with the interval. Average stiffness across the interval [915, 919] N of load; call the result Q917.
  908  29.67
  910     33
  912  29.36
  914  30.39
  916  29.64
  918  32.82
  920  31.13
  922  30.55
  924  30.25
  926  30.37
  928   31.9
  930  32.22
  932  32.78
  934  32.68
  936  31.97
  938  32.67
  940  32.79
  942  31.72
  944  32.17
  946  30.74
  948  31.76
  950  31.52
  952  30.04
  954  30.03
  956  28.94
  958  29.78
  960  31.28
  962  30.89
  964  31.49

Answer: 31.2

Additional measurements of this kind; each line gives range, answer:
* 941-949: 31.6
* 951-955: 30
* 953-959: 29.6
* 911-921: 30.7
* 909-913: 31.2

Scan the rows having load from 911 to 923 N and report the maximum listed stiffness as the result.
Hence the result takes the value 32.82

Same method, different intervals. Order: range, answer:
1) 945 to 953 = 31.76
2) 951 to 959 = 30.04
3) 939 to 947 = 32.79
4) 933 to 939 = 32.68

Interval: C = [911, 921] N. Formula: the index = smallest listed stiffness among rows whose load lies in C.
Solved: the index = 29.36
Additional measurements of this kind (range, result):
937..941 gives 32.67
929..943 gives 31.72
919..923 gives 30.55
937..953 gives 30.04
